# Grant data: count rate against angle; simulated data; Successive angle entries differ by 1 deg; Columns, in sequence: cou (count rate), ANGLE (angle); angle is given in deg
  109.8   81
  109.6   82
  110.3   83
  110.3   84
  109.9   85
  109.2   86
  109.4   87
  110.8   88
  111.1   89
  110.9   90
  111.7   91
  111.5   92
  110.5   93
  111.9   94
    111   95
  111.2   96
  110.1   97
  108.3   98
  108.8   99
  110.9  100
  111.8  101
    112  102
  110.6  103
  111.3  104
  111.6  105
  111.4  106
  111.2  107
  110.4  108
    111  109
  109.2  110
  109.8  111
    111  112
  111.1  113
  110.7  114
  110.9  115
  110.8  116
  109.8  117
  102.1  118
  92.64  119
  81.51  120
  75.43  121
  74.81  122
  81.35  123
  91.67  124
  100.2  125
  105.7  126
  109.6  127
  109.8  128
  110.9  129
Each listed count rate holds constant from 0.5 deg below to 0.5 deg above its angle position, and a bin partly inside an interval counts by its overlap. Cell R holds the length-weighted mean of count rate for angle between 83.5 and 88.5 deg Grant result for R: 110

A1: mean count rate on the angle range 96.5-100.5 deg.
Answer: 110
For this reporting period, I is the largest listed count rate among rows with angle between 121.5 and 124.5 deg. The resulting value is 91.67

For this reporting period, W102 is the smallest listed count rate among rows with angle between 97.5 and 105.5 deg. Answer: 108.3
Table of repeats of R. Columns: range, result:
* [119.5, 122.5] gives 77.2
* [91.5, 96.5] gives 111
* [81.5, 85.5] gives 110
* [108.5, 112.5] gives 110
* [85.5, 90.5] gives 110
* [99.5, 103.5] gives 111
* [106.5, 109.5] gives 111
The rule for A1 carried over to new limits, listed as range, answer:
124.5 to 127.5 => 105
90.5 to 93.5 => 111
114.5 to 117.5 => 110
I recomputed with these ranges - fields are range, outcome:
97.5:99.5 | 108.8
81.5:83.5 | 110.3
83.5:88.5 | 110.8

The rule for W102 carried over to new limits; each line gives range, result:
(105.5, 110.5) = 109.2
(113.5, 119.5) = 92.64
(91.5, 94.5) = 110.5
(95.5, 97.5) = 110.1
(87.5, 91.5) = 110.8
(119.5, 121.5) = 75.43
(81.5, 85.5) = 109.6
